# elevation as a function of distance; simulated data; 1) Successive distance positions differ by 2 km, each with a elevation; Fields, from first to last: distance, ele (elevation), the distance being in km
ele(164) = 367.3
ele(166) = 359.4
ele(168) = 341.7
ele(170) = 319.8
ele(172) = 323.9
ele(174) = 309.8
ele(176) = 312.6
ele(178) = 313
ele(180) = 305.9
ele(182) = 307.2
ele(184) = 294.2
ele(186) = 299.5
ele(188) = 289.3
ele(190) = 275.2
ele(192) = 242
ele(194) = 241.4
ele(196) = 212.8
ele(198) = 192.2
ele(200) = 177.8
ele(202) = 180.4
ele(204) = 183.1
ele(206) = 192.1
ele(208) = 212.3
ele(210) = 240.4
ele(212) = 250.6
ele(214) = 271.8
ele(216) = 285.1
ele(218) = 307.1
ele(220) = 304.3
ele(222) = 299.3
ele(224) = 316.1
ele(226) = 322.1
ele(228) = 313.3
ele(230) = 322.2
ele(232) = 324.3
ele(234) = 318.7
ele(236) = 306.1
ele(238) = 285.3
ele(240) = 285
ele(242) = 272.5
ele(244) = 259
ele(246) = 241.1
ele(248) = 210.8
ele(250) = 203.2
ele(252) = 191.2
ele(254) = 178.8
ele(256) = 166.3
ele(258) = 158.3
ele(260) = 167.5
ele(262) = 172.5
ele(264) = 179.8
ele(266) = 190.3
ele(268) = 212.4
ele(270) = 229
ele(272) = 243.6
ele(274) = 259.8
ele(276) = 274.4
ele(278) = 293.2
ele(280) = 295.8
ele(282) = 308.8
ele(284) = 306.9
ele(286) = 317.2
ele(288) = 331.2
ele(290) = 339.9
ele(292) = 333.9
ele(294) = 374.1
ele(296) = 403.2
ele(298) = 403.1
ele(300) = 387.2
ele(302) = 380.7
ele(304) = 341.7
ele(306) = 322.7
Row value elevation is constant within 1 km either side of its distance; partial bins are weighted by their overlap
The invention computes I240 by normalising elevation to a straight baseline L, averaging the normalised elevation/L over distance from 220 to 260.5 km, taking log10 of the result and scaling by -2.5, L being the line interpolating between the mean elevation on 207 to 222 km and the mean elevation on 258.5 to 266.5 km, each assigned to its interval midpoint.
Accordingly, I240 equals -0.17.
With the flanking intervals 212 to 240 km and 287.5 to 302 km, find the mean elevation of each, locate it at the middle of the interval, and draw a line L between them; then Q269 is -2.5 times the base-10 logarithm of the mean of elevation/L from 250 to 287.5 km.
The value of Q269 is 0.441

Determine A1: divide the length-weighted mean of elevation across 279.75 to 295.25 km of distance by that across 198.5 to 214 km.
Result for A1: 1.6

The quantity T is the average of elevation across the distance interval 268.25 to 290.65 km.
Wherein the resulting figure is 287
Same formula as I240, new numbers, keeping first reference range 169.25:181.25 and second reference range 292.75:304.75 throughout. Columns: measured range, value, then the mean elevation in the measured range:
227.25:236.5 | 0.09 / 318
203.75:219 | 0.33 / 246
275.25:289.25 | 0.22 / 305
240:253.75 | 0.46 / 231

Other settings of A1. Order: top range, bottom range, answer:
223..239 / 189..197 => 1.29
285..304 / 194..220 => 1.58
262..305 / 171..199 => 1.08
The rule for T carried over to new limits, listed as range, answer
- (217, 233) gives 314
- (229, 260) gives 246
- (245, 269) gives 189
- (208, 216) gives 253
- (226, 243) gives 305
